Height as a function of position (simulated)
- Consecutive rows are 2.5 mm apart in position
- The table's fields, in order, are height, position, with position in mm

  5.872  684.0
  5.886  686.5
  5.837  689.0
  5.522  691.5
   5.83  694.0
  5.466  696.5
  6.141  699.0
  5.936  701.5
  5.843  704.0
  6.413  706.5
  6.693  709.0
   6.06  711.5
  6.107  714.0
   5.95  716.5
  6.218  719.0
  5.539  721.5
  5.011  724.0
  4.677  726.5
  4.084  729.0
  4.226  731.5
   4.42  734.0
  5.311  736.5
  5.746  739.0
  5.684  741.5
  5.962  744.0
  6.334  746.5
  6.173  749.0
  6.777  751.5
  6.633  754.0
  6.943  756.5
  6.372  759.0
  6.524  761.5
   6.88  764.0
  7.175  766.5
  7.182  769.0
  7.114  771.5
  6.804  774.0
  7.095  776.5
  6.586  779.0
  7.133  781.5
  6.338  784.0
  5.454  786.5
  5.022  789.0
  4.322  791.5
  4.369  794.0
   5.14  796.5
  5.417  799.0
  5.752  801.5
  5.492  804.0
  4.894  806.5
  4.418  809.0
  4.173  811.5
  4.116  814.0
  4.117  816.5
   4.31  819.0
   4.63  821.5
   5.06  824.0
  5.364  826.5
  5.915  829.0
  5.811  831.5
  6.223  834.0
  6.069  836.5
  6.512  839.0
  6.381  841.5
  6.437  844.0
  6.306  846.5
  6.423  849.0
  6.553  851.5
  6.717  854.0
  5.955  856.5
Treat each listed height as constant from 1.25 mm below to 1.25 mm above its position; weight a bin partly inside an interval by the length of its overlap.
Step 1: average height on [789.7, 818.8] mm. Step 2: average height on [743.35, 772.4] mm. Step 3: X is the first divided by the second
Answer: 0.71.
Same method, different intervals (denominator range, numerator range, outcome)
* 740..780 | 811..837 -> 0.76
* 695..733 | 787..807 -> 0.90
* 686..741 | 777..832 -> 0.93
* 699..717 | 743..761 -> 1.05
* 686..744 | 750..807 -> 1.10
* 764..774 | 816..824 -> 0.63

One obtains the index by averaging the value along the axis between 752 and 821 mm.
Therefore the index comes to 5.77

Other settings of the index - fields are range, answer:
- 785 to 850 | 5.31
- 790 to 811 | 4.95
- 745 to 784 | 6.76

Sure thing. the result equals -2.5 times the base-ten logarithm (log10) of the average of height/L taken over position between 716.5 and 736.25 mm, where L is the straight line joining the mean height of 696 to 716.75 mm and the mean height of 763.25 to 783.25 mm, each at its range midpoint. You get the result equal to 0.266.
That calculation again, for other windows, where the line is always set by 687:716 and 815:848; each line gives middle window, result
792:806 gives 0.11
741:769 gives -0.13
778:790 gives -0.07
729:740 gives 0.22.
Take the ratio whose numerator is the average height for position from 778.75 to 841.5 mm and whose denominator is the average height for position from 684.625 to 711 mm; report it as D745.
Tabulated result 0.89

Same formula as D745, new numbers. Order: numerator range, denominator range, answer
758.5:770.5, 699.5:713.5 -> 1.11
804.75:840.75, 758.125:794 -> 0.81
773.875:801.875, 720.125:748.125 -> 1.11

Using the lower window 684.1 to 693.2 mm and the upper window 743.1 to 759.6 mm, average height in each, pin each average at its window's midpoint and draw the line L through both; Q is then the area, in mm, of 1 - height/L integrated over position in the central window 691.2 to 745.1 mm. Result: 4.4 mm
